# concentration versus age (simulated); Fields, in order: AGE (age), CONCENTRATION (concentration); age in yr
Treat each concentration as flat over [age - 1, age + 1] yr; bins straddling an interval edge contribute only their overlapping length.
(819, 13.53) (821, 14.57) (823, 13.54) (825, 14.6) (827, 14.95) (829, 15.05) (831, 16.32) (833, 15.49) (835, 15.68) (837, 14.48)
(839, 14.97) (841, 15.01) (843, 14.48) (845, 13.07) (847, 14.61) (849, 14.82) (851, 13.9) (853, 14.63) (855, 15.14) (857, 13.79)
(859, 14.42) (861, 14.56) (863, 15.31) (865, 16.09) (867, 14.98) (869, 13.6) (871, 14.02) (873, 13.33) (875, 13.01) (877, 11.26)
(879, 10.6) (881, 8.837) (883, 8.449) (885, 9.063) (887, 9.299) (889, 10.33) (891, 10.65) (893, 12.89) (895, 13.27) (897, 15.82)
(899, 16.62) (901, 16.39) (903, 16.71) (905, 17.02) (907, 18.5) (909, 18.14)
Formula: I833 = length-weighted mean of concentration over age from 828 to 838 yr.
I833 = 15.4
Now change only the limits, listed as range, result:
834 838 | 15.1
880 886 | 8.78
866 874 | 14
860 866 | 15.3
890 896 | 12.3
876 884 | 9.79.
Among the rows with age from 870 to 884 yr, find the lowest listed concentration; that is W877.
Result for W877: 8.449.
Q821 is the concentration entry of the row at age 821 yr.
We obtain 14.57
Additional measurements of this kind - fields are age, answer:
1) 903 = 16.71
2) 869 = 13.6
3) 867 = 14.98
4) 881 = 8.837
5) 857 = 13.79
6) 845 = 13.07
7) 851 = 13.9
